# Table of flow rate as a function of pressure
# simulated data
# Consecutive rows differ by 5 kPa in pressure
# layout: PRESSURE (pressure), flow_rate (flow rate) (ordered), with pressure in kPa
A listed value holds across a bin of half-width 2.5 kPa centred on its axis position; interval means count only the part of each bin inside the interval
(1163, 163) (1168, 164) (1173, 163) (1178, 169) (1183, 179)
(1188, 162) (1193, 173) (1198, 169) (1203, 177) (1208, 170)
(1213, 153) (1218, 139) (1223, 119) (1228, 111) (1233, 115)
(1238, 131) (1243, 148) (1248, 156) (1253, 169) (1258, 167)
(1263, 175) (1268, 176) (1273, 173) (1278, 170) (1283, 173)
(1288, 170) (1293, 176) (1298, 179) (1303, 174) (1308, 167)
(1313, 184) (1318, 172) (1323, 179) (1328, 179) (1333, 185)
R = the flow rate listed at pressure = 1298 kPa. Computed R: 179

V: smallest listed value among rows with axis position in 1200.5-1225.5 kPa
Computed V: 119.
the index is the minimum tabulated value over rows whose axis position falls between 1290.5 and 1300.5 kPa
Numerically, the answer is 176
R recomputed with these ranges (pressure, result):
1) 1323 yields 179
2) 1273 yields 173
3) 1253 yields 169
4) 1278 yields 170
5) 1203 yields 177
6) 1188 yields 162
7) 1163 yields 163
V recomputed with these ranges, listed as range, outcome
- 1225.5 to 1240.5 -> 111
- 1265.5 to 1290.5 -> 170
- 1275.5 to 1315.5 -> 167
